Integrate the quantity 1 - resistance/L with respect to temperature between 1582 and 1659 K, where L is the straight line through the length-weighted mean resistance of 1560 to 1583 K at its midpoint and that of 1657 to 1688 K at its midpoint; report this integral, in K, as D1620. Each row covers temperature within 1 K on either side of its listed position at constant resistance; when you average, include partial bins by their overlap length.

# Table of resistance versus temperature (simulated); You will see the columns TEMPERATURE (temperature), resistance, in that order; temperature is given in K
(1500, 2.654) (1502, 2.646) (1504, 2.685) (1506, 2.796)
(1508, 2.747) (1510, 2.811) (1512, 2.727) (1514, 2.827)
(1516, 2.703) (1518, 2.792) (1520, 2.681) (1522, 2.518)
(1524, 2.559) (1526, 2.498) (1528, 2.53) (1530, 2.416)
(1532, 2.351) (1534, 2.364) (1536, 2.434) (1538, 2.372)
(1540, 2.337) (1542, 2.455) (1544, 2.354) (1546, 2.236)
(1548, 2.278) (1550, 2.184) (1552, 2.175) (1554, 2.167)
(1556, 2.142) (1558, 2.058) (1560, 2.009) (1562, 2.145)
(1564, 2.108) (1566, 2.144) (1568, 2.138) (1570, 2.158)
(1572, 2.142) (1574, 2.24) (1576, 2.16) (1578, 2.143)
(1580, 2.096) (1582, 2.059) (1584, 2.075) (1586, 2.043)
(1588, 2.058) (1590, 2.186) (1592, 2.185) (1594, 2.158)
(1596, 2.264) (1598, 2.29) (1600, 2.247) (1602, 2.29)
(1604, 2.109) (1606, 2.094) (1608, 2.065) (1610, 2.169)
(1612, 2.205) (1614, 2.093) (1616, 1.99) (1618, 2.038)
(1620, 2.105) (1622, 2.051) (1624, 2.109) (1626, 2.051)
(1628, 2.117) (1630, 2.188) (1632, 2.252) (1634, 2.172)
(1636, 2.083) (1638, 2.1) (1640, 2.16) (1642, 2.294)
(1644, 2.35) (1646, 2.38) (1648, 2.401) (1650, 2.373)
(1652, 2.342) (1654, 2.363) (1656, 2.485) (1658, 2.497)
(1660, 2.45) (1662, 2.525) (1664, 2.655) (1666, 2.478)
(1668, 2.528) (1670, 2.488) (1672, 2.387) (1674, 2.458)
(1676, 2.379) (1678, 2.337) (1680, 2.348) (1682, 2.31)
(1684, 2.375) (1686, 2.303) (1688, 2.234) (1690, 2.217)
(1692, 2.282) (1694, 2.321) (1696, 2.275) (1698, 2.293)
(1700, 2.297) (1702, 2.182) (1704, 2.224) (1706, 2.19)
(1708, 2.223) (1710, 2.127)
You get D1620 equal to 2.8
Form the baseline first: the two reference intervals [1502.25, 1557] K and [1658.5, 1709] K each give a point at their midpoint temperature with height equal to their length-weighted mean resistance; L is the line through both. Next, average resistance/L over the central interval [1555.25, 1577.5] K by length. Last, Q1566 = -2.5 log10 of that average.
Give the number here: 0.15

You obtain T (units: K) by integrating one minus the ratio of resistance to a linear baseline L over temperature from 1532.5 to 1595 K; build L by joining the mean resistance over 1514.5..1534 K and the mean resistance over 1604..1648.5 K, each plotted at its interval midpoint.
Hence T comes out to 5.5 K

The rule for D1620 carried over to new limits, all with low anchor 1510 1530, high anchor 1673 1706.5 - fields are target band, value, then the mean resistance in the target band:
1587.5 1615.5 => 3.5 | 2.17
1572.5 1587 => 2.3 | 2.12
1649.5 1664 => -0.5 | 2.45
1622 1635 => 1.5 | 2.14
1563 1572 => 1.4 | 2.14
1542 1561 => 2.9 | 2.19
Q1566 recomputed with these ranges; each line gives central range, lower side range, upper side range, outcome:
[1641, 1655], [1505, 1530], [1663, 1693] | 0.037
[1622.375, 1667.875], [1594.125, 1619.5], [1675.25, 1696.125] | -0.039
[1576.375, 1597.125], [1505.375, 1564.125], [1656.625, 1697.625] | 0.137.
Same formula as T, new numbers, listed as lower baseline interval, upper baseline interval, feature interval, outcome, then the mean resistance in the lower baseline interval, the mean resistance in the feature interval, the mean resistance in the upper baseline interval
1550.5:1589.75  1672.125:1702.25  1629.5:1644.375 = 0.2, 2.12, 2.19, 2.31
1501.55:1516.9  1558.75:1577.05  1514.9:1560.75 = 1.4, 2.75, 2.38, 2.14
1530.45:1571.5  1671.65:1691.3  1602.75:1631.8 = 2.3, 2.23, 2.1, 2.33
